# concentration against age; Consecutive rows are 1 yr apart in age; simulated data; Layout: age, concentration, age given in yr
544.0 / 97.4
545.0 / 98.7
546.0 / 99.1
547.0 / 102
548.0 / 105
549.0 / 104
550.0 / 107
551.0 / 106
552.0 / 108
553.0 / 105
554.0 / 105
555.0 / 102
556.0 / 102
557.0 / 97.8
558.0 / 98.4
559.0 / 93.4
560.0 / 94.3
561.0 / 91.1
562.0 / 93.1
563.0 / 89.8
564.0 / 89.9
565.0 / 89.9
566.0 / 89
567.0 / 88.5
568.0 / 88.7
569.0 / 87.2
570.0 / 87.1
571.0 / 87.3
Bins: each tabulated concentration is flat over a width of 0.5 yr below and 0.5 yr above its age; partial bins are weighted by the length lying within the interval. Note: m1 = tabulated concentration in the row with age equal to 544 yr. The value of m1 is 97.4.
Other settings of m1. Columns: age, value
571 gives 87.3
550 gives 107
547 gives 102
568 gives 88.7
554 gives 105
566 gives 89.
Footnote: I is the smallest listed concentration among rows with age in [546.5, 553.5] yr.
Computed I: 102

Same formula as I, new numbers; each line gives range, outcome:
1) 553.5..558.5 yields 97.8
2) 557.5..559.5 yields 93.4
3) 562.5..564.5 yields 89.8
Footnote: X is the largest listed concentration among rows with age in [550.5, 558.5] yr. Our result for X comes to 108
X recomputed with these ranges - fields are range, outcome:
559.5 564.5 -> 94.3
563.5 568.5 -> 89.9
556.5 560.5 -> 98.4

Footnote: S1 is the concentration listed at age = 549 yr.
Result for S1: 104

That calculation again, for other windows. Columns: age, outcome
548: 105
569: 87.2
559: 93.4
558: 98.4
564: 89.9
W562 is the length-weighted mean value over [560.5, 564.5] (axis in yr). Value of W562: 91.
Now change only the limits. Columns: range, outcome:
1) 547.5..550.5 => 105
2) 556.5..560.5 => 96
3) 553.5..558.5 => 101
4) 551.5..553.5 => 106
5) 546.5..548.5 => 104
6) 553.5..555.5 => 104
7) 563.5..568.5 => 89.2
